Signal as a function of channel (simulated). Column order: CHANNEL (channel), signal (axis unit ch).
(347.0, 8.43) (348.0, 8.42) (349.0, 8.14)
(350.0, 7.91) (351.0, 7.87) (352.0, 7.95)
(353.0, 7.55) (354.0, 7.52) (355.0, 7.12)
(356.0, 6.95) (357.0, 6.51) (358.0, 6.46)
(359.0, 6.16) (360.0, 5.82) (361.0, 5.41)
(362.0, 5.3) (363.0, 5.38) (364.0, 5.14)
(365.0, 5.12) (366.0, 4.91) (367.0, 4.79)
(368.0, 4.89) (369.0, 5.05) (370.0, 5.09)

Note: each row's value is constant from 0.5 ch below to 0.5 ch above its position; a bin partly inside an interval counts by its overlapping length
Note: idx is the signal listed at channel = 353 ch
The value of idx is 7.55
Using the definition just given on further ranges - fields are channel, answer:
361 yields 5.41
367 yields 4.79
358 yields 6.46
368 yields 4.89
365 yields 5.12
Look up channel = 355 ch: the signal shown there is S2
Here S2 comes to 7.12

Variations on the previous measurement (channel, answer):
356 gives 6.95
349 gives 8.14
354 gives 7.52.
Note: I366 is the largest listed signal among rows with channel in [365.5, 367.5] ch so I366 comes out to 4.91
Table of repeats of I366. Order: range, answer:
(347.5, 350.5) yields 8.42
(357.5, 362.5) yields 6.46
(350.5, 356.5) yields 7.95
